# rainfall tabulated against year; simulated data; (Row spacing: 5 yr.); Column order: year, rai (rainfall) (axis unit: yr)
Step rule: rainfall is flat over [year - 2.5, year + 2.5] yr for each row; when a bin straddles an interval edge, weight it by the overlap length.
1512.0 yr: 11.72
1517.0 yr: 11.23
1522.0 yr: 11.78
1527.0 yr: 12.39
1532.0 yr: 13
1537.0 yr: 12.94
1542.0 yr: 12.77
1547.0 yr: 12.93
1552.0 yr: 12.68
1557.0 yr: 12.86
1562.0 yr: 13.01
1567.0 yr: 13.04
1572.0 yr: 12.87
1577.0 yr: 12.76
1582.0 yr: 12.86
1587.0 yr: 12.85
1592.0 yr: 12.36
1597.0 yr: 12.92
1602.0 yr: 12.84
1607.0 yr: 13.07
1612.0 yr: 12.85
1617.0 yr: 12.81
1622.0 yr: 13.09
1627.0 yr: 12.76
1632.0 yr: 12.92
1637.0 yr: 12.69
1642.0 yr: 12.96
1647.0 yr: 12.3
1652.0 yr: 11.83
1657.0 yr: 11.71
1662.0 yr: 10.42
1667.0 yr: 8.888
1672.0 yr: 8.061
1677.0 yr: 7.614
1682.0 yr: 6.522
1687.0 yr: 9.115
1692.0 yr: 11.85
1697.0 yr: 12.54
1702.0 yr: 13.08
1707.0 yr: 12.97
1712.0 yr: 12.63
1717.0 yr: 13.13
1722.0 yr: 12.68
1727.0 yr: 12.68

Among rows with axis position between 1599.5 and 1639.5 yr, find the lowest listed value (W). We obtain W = 12.69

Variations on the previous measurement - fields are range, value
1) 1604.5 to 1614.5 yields 12.85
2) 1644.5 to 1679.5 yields 7.614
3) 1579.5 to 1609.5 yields 12.36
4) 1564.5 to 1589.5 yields 12.76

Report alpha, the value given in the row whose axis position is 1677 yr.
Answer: 7.614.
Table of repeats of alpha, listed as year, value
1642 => 12.96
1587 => 12.85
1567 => 13.04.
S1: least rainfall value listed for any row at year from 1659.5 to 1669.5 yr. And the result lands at 8.888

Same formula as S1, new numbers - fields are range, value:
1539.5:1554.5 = 12.68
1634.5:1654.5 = 11.83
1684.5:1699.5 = 9.115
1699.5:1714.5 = 12.63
